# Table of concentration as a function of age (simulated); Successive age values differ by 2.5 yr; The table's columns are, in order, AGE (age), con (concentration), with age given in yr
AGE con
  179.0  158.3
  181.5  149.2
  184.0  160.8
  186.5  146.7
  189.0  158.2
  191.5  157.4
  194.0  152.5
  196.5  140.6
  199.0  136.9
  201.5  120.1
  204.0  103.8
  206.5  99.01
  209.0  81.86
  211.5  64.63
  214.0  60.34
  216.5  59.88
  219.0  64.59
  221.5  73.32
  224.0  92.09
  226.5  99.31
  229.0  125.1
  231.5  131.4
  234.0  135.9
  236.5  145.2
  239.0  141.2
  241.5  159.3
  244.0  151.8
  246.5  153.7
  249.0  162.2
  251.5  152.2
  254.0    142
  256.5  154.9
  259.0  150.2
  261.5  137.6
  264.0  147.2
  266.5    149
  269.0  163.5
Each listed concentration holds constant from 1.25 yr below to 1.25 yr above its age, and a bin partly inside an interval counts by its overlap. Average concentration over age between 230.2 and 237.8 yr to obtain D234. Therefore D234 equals 137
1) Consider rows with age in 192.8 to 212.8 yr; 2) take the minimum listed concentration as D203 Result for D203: 64.63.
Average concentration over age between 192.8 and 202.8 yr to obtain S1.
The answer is 137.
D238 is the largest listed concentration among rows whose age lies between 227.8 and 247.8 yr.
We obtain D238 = 159.3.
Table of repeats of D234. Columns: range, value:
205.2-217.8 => 73.2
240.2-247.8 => 155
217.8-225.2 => 76.6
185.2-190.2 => 152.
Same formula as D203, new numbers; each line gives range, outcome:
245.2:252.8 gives 152.2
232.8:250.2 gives 135.9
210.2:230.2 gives 59.88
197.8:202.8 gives 120.1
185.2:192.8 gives 146.7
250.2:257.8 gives 142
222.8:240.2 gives 92.09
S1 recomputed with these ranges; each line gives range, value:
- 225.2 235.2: 123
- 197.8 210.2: 108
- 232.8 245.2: 147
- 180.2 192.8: 154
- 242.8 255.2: 152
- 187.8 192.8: 158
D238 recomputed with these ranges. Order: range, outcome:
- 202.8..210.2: 103.8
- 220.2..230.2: 125.1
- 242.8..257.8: 162.2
